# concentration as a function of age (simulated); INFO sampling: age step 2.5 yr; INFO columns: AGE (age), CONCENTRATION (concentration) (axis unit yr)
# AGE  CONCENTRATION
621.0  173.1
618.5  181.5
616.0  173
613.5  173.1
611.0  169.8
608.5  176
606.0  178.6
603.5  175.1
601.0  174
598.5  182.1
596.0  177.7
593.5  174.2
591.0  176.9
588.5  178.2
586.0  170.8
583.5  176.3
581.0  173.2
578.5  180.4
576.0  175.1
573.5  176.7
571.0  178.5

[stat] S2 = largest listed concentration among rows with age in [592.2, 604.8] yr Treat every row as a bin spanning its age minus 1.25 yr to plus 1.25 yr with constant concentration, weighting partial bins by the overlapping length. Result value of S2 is 182.1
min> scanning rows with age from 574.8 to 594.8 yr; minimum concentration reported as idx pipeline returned 170.8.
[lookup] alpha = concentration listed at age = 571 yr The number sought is 178.5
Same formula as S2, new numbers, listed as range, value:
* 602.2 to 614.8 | 178.6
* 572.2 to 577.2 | 176.7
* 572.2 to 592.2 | 180.4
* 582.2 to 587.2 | 176.3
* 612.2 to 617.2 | 173.1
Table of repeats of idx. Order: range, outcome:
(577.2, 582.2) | 173.2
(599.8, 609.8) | 174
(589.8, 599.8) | 174.2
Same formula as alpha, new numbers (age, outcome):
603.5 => 175.1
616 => 173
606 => 178.6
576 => 175.1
